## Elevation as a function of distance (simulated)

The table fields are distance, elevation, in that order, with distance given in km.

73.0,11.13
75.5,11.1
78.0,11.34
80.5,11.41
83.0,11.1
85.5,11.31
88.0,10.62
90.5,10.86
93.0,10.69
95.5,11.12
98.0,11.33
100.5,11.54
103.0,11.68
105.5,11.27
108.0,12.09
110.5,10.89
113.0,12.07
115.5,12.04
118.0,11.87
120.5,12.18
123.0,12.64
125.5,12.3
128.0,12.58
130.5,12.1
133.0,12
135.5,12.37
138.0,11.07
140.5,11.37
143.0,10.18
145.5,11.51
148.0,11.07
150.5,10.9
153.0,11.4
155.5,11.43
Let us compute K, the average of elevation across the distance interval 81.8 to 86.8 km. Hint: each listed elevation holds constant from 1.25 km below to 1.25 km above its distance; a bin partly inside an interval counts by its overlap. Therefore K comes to 11.2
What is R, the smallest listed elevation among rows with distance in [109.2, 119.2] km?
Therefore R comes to 10.89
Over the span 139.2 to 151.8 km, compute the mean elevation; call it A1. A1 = 11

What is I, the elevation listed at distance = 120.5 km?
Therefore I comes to 12.18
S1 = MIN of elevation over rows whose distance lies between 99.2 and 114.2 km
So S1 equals 10.89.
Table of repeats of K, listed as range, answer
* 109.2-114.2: 11.5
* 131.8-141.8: 11.7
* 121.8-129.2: 12.5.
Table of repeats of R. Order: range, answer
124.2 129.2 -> 12.3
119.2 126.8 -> 12.18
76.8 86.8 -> 11.1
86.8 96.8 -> 10.62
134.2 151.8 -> 10.18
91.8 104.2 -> 10.69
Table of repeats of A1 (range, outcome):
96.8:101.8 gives 11.4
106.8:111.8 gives 11.5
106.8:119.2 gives 11.8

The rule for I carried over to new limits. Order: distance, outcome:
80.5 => 11.41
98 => 11.33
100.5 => 11.54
